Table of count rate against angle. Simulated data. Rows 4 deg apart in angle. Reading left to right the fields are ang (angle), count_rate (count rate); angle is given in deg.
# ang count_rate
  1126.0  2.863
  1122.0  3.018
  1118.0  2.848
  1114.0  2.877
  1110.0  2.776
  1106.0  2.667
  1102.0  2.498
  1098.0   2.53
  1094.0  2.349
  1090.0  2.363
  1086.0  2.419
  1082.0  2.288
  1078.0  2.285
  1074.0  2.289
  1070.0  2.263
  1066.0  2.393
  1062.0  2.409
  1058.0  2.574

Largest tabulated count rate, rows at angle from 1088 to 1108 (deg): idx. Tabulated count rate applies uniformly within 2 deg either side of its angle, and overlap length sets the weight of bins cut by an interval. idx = 2.667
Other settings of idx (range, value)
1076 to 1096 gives 2.419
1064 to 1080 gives 2.393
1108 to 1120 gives 2.877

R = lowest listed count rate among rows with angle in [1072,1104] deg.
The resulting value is 2.285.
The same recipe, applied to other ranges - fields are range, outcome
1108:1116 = 2.776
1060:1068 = 2.393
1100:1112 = 2.498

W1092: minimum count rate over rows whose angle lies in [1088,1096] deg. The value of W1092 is 2.349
